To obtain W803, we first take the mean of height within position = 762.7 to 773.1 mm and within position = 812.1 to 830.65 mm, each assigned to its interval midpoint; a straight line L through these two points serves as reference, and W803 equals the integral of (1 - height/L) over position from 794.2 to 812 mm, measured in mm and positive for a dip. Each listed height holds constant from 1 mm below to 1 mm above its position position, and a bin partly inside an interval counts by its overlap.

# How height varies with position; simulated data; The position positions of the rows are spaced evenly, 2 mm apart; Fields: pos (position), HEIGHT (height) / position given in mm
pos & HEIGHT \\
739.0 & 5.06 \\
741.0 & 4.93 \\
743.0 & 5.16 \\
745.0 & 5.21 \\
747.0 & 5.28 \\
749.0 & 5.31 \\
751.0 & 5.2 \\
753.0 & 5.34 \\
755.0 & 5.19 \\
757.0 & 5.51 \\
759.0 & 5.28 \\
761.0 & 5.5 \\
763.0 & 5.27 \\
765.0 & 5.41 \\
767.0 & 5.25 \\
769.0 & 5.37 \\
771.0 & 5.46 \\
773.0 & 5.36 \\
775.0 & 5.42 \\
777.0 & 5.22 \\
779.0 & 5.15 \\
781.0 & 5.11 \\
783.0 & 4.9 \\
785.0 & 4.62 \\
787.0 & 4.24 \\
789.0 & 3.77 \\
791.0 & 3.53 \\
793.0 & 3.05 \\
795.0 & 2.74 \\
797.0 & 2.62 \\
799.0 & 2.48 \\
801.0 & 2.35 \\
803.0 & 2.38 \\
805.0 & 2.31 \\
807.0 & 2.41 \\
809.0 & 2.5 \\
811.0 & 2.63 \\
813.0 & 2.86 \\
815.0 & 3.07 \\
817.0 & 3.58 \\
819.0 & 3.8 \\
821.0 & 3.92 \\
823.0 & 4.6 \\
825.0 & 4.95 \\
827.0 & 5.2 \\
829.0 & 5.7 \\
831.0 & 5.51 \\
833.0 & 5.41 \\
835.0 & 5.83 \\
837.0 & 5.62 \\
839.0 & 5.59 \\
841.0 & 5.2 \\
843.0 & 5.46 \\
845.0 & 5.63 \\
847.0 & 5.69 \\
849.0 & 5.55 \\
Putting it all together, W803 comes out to 8.2 mm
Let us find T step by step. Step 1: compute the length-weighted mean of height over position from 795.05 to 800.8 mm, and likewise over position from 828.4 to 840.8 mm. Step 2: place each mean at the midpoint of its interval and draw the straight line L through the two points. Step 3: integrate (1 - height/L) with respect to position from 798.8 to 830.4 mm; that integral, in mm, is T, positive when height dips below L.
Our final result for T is 4.3 mm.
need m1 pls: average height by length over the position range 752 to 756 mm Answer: 5.27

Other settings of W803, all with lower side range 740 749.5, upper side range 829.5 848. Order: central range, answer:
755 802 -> 6.9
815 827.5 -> 2.9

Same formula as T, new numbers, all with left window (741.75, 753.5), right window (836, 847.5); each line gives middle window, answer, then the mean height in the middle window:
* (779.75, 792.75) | 2.6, 4.3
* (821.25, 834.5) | 0.7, 5.18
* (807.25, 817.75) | 4.9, 2.88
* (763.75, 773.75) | -0.1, 5.37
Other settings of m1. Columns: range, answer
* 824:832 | 5.34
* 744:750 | 5.27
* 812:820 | 3.33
